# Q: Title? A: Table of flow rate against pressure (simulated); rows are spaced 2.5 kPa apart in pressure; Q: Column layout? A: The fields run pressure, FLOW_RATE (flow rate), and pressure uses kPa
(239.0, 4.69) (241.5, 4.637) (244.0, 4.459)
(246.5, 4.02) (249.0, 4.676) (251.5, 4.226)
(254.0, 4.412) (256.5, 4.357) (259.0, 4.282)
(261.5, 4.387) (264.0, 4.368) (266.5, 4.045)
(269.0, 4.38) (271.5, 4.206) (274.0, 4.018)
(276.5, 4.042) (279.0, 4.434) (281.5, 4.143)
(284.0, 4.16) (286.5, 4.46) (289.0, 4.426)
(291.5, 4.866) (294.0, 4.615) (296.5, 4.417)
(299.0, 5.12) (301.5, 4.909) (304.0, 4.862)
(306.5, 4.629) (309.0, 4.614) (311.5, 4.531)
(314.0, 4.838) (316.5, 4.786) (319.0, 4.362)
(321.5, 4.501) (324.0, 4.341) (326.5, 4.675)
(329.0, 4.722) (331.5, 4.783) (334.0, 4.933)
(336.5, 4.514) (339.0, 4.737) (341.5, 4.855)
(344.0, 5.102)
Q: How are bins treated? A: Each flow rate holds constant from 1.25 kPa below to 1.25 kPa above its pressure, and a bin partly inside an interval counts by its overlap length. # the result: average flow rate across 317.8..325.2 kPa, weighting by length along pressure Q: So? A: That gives 4.4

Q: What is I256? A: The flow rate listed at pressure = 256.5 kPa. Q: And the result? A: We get 4.357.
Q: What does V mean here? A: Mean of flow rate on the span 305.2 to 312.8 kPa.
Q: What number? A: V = 4.59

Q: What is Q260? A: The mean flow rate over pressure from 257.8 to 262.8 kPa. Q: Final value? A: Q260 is 4.34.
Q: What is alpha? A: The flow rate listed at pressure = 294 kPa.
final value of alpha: 4.615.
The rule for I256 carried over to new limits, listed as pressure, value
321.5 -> 4.501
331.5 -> 4.783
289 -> 4.426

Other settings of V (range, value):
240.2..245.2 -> 4.55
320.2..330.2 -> 4.56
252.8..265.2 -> 4.36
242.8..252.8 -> 4.35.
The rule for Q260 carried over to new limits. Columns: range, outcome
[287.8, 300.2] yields 4.69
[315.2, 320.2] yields 4.58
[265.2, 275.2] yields 4.16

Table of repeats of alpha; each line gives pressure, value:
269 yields 4.38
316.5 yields 4.786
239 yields 4.69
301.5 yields 4.909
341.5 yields 4.855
